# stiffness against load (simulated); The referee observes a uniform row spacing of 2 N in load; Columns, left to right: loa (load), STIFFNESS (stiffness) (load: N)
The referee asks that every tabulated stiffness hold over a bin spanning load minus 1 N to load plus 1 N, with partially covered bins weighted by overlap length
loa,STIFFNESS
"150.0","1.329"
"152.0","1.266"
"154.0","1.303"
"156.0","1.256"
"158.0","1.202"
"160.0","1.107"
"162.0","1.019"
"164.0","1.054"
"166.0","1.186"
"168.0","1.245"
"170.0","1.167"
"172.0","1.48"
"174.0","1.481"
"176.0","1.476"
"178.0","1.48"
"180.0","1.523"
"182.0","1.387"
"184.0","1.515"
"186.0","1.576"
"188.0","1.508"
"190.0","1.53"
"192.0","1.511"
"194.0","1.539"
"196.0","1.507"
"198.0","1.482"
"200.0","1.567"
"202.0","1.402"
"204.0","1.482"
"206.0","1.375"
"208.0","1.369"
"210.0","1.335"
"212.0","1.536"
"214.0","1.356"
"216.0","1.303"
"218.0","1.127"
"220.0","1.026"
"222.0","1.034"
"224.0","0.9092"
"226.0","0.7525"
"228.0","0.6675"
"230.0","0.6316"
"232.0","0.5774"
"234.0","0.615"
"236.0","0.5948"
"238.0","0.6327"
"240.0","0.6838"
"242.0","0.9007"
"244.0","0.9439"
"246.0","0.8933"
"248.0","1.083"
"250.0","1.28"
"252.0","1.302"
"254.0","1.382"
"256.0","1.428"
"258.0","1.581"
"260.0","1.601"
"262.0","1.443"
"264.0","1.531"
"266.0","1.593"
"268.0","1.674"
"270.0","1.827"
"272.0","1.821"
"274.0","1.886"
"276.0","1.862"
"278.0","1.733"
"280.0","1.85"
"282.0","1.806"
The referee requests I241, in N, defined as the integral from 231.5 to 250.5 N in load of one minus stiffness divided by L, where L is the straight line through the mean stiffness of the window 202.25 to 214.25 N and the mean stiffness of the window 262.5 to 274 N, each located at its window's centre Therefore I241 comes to 9.2 N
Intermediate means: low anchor 1.41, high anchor 1.7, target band 0.815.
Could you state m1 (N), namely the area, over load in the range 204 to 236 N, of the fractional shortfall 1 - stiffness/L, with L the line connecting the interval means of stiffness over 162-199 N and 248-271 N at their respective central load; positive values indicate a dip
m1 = 9.0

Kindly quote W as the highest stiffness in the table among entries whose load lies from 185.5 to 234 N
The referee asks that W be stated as 1.576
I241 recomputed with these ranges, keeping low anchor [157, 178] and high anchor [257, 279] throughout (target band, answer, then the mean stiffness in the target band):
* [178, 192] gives -1.9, 1.5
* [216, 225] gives 2.6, 1.06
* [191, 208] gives -1.1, 1.48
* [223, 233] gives 5.3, 0.708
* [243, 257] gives 3.7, 1.19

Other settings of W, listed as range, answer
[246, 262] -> 1.601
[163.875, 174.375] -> 1.481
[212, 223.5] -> 1.536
